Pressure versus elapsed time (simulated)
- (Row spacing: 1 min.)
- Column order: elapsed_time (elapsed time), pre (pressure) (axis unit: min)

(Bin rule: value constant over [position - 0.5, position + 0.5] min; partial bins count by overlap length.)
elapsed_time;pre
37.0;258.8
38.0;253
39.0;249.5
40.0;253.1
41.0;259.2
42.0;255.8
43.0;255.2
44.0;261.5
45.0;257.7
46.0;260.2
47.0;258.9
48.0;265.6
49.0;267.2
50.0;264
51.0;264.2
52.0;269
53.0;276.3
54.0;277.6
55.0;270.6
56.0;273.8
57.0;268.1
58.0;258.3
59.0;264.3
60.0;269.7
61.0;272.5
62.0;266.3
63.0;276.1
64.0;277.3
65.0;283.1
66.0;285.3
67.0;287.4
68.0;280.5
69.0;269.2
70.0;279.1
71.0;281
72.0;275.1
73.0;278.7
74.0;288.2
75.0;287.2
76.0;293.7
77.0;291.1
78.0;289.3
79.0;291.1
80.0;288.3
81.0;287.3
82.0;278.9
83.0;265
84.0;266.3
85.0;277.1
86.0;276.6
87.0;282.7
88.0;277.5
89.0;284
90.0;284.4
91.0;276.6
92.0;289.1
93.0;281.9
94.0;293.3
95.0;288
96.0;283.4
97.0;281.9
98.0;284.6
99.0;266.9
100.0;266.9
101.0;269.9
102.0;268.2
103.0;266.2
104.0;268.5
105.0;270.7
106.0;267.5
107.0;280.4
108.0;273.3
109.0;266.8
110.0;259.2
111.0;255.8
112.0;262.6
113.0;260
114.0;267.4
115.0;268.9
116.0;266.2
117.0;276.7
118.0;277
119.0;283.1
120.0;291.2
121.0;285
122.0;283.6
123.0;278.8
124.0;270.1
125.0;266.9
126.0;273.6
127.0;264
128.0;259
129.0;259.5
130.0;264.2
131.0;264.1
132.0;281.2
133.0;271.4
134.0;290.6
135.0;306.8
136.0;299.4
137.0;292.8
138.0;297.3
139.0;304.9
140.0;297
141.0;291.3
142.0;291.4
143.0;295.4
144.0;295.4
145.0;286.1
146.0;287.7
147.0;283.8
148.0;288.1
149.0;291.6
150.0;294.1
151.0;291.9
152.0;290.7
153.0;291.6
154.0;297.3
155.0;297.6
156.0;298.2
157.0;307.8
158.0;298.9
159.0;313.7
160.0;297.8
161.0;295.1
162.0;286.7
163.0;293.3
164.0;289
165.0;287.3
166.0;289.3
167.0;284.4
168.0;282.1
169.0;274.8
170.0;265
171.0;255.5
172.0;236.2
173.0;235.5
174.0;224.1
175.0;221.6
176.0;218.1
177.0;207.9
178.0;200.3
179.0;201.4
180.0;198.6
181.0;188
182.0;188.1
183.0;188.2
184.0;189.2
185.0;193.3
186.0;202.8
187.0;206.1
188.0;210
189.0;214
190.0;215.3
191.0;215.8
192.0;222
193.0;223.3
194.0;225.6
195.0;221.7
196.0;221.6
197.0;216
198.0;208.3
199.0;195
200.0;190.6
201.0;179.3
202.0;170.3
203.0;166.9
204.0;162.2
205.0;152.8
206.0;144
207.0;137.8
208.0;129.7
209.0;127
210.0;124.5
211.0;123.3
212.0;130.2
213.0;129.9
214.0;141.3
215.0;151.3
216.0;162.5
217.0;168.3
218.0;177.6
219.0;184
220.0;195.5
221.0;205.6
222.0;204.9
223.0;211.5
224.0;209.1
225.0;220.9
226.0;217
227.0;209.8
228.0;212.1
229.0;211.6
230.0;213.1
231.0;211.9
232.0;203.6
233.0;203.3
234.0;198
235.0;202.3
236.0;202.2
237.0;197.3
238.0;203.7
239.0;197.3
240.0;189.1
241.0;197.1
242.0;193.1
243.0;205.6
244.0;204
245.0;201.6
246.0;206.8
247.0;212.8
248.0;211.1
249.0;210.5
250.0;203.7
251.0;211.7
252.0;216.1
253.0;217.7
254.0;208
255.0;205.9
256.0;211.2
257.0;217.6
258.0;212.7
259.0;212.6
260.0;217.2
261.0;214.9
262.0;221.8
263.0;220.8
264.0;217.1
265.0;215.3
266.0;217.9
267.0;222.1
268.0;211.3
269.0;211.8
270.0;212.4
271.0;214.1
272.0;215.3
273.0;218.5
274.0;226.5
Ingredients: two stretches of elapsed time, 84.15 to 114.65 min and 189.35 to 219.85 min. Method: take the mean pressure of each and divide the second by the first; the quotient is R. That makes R 0.64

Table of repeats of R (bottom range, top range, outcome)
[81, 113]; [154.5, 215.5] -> 0.79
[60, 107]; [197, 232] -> 0.63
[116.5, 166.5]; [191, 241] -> 0.65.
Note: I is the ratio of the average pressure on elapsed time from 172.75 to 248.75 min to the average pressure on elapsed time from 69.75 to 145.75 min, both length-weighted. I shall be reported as 0.7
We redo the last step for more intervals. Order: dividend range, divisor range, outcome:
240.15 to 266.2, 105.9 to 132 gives 0.78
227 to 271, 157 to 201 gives 0.89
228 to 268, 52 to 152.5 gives 0.75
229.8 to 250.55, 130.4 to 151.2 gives 0.70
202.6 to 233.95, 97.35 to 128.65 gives 0.65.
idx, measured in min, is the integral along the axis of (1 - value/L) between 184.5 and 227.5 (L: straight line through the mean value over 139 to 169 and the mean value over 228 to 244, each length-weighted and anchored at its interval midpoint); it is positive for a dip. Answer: 9.3 min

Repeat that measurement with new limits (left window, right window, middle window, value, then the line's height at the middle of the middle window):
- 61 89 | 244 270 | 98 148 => -2.80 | 263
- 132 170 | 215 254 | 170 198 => 4.70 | 257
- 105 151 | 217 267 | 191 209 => 3.75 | 234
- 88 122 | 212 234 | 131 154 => -4.00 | 248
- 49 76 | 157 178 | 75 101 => -0.82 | 273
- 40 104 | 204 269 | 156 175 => -4.03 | 229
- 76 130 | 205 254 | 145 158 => -2.76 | 242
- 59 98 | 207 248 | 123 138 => -1.74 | 248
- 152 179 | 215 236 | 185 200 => 1.63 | 239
